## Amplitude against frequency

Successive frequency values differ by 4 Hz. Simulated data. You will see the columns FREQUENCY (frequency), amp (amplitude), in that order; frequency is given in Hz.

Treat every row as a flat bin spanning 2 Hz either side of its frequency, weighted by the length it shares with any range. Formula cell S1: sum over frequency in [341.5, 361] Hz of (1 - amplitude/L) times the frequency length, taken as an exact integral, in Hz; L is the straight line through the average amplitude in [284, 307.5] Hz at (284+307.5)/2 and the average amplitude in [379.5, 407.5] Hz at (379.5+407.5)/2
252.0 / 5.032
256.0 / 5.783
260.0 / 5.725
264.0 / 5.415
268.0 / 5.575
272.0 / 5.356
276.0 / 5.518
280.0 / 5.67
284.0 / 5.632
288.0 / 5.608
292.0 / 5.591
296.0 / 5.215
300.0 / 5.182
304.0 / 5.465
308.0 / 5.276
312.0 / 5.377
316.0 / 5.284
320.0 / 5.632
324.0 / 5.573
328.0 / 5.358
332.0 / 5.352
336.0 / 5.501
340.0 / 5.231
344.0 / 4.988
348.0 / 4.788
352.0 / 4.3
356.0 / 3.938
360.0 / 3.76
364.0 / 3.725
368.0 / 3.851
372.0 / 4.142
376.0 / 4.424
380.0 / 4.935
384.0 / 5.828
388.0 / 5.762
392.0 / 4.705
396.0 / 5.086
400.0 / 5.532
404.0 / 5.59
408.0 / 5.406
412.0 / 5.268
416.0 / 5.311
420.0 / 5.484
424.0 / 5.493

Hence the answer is 3.57 Hz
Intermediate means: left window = 5.42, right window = 5.37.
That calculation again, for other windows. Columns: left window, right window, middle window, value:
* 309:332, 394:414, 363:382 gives 4.07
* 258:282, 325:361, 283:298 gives -0.43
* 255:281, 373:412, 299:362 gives 3.94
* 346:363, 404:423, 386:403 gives -0.98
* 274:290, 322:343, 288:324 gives 0.65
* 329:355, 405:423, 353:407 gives 5.12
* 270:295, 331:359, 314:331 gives -1.27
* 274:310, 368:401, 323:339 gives -0.53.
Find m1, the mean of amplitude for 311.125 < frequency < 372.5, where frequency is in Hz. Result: 4.81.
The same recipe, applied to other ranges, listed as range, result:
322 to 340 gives 5.42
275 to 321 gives 5.45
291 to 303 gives 5.32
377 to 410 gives 5.33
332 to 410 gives 4.83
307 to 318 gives 5.32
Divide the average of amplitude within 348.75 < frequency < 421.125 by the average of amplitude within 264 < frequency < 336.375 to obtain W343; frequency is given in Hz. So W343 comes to 0.89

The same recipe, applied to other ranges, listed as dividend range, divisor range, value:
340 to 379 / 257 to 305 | 0.78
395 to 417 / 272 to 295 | 0.97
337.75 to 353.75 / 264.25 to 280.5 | 0.88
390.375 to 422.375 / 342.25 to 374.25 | 1.27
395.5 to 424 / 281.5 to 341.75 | 1.00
